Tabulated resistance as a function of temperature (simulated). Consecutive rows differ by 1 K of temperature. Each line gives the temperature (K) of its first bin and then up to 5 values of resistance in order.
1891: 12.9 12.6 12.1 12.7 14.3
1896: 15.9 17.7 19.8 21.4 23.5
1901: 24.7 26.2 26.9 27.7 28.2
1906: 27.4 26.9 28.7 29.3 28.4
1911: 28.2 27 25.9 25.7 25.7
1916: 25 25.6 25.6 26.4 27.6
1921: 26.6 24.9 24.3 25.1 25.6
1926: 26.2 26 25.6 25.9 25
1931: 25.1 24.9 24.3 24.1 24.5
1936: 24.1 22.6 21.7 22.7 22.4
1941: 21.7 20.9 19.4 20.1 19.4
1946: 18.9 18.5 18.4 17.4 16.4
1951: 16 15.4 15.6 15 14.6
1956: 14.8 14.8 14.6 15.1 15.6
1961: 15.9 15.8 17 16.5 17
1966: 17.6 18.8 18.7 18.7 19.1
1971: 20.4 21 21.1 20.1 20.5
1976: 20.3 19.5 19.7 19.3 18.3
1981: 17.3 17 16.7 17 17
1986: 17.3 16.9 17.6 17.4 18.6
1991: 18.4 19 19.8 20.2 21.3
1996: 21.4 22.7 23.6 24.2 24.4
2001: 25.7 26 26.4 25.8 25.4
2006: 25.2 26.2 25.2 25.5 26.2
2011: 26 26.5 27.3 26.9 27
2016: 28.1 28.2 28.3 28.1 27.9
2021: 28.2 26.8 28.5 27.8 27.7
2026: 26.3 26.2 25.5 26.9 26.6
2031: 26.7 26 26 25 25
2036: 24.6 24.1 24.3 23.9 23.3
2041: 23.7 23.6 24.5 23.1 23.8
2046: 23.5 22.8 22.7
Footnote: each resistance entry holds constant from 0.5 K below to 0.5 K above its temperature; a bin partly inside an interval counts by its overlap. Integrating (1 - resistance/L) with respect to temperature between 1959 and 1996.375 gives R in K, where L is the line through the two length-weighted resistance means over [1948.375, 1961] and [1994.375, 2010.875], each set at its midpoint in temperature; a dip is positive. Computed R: 2.5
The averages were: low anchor 15.5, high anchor 24.7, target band 18.4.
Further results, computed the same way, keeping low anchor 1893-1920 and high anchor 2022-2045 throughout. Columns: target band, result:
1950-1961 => 4.2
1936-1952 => 3.1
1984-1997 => 3.2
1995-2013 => 0.1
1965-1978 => 2.8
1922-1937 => -0.3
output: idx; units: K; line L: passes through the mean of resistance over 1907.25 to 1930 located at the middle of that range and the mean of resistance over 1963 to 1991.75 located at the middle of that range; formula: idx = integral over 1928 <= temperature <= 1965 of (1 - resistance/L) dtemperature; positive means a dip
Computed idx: 5.5 K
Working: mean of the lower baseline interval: 26.3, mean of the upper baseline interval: 18.5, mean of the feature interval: 19.4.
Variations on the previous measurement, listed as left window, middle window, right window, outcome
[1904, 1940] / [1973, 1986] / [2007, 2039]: 3.76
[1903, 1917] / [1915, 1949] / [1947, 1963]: -3.07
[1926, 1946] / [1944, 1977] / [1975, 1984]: 4.68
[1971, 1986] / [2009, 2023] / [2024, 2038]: -2.00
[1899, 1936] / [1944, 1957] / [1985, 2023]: 4.37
